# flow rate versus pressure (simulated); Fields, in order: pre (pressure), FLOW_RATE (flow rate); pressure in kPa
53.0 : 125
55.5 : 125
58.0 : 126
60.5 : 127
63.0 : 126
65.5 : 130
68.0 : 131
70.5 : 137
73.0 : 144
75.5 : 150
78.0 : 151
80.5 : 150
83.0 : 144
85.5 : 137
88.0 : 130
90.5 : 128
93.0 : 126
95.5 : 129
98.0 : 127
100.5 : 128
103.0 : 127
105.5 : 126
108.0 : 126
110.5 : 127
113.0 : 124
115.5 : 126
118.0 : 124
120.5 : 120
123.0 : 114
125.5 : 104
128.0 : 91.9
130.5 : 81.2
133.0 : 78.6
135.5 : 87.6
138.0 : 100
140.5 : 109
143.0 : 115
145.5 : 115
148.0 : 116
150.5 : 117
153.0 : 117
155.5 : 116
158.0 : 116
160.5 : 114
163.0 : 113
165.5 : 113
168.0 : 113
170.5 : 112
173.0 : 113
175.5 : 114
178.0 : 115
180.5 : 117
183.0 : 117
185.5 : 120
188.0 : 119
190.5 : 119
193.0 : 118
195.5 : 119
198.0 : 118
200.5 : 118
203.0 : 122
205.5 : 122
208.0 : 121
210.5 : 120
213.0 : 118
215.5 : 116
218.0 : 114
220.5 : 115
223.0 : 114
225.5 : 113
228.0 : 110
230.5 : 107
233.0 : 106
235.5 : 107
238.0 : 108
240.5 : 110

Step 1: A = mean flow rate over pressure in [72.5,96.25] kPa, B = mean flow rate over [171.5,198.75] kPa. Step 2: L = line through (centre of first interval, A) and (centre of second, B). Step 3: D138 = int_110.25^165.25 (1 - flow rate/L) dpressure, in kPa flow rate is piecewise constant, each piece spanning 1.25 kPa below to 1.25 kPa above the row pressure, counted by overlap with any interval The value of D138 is 7.5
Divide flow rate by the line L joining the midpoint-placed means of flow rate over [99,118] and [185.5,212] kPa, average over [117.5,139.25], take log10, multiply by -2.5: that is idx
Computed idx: 0.248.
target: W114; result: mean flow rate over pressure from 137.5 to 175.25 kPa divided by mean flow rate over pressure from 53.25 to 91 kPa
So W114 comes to 0.8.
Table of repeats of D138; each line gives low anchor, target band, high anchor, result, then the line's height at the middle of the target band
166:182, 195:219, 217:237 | -1.48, 112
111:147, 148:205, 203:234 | -2.66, 111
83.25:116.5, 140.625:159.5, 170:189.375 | 0.79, 121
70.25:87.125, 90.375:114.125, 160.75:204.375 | 2.00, 138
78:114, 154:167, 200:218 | 1.05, 124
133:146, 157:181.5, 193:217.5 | -0.92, 110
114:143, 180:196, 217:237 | -1.55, 108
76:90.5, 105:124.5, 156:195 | 1.43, 133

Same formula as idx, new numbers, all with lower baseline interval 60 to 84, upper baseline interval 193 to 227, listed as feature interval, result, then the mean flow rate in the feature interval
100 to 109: 0.06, 127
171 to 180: 0.08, 114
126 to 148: 0.29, 98.6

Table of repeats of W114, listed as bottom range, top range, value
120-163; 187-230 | 1.10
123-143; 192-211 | 1.25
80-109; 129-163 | 0.81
